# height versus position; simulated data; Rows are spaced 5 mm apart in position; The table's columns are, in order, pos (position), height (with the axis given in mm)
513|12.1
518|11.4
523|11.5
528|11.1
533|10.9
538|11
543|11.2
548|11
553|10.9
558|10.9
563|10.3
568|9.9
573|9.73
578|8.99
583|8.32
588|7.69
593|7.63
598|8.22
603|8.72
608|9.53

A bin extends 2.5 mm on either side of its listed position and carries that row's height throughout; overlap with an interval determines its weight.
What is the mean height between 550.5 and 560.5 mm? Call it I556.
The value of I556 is 10.9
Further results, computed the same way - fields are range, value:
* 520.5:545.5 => 11.1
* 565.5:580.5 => 9.54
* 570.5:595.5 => 8.47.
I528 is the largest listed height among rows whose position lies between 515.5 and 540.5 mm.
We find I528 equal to 11.5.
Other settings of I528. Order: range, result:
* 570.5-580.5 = 9.73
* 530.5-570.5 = 11.2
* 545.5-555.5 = 11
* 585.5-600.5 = 8.22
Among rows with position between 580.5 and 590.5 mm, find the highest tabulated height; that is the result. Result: 8.32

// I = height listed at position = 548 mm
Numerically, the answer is 11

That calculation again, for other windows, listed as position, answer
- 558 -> 10.9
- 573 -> 9.73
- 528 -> 11.1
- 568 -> 9.9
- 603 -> 8.72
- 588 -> 7.69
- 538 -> 11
